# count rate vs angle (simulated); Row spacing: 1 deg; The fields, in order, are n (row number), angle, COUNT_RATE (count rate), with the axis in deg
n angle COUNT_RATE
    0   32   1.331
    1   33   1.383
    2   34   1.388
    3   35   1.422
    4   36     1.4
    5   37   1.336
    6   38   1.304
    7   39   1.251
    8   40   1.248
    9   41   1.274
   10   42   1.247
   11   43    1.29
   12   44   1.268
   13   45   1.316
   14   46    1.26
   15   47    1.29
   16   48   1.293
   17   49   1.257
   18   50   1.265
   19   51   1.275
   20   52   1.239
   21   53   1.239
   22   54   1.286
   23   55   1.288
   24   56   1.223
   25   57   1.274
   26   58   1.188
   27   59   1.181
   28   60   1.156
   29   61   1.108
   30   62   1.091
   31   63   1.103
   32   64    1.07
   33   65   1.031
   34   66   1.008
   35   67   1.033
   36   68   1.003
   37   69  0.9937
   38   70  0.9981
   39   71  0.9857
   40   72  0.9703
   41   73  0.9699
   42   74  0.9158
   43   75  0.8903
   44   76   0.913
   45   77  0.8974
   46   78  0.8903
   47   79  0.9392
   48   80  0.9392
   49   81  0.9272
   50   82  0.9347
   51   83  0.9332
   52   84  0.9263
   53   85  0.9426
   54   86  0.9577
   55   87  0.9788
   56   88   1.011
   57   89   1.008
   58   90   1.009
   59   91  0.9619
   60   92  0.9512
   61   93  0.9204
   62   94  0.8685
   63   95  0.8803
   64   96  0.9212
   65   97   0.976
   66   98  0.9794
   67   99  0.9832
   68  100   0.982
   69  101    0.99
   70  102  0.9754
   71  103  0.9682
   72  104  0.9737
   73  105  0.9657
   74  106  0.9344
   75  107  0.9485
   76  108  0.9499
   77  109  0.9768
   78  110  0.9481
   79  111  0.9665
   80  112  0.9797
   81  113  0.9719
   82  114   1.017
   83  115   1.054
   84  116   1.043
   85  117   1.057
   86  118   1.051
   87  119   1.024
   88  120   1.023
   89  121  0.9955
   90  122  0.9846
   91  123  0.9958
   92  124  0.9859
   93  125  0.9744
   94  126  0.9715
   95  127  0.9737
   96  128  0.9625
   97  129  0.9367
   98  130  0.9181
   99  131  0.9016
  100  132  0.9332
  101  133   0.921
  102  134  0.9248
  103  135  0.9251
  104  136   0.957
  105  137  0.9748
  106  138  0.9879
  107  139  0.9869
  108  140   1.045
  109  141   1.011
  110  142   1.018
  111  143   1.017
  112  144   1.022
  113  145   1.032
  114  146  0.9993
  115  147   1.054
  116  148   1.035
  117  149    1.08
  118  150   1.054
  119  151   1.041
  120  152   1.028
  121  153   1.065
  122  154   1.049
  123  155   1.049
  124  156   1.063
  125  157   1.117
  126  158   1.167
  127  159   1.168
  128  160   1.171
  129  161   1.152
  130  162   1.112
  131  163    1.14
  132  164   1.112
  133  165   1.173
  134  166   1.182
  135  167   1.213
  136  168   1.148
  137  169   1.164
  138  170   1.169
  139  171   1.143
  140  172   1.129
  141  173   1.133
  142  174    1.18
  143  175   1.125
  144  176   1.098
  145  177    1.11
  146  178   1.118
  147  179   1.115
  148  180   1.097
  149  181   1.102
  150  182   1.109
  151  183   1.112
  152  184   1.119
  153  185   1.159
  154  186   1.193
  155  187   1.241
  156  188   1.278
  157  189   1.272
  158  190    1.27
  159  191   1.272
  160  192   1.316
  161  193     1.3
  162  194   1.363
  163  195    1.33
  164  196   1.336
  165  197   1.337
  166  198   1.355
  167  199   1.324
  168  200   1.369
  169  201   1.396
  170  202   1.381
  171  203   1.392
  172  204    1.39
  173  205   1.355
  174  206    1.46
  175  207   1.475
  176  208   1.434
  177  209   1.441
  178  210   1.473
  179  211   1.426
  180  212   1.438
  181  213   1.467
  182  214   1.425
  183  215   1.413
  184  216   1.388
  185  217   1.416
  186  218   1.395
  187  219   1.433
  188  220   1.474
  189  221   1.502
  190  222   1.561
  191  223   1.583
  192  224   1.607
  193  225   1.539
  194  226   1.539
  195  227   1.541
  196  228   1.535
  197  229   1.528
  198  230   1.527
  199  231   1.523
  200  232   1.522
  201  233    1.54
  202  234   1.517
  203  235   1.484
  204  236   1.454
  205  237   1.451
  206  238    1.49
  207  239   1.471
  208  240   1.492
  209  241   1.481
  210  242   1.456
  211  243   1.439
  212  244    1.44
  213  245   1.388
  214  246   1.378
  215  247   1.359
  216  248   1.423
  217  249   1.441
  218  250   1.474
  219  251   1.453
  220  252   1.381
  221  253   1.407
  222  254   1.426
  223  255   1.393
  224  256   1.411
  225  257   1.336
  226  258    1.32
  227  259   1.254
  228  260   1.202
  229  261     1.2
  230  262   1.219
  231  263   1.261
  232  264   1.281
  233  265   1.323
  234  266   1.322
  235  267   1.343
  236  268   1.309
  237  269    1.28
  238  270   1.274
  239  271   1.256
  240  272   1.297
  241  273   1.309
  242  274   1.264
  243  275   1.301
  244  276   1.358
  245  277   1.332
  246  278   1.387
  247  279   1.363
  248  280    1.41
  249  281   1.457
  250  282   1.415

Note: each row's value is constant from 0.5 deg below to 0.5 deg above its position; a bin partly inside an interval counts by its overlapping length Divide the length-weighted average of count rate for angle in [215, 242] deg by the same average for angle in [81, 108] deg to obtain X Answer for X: 1.57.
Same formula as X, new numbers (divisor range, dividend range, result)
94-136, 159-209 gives 1.27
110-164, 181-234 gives 1.37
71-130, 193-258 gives 1.49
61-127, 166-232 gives 1.36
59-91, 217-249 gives 1.50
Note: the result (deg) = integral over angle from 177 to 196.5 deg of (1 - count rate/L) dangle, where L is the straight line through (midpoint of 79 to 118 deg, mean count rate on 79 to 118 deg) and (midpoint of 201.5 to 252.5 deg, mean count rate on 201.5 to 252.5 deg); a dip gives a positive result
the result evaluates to 1.4 deg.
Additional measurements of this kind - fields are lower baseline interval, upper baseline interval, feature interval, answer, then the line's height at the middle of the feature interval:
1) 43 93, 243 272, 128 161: 4.5 deg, 1.18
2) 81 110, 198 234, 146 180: 3.4 deg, 1.24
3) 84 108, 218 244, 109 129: 1.0 deg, 1.05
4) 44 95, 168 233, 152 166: 1.5 deg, 1.25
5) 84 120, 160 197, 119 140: 1.7 deg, 1.05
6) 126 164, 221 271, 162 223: -3.7 deg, 1.21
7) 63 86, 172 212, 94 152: 5.7 deg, 1.09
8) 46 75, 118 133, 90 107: 1.4 deg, 1.04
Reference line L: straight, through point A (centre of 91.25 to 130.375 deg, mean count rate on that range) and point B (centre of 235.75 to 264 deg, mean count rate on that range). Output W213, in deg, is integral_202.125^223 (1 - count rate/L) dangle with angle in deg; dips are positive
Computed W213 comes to -2.7 deg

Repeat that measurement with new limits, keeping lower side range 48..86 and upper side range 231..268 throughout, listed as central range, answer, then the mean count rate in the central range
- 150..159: 1.1 deg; 1.08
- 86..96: 1.4 deg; 0.953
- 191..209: -0.9 deg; 1.37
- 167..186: 1.9 deg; 1.13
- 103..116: 1.9 deg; 0.976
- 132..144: 2.2 deg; 0.979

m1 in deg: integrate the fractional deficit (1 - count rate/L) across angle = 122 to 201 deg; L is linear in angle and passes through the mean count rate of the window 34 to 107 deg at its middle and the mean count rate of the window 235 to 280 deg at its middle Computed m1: 7.2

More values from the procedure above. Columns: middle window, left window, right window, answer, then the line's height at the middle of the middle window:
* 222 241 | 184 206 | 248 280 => -2.8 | 1.32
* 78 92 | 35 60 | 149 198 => 3.2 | 1.24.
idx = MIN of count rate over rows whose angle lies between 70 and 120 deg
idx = 0.8685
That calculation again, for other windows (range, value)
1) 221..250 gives 1.359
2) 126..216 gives 0.9016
